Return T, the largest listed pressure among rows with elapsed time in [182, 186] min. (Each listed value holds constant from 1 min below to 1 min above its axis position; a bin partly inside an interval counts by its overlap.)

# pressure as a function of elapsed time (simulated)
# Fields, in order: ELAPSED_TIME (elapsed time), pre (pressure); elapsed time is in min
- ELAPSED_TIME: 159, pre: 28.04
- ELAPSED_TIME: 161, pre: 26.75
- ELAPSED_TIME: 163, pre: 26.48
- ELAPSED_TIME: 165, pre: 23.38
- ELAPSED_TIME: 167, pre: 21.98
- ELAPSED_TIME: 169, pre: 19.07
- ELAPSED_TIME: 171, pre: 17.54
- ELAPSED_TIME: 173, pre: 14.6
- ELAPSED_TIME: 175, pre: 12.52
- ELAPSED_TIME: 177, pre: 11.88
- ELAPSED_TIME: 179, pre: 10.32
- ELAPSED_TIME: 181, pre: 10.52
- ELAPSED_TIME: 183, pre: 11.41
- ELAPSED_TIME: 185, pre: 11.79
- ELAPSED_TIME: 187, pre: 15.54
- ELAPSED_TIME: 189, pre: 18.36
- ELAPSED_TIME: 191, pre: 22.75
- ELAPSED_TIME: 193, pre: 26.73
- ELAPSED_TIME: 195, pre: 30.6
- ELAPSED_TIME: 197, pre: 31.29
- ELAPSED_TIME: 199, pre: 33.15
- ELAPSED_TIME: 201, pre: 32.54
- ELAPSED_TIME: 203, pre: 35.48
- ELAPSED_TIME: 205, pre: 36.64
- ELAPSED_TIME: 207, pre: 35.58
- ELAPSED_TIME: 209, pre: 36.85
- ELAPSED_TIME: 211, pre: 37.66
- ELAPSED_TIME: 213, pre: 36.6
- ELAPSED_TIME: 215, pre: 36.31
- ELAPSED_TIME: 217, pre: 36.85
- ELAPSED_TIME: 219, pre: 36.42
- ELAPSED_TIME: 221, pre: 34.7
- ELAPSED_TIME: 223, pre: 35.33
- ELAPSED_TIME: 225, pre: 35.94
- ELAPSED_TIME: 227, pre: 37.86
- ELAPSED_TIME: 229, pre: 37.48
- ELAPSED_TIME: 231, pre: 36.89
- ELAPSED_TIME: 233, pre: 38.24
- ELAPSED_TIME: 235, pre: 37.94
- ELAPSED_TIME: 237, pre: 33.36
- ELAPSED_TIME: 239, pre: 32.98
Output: 11.79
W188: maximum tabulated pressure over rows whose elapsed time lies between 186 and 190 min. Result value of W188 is 18.36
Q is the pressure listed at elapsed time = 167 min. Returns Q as 21.98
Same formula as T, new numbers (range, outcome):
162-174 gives 26.48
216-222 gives 36.85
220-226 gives 35.94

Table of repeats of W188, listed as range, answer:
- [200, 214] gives 37.66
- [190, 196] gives 30.6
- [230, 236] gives 38.24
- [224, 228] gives 37.86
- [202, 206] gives 36.64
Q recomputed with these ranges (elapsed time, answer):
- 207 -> 35.58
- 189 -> 18.36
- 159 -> 28.04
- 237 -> 33.36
